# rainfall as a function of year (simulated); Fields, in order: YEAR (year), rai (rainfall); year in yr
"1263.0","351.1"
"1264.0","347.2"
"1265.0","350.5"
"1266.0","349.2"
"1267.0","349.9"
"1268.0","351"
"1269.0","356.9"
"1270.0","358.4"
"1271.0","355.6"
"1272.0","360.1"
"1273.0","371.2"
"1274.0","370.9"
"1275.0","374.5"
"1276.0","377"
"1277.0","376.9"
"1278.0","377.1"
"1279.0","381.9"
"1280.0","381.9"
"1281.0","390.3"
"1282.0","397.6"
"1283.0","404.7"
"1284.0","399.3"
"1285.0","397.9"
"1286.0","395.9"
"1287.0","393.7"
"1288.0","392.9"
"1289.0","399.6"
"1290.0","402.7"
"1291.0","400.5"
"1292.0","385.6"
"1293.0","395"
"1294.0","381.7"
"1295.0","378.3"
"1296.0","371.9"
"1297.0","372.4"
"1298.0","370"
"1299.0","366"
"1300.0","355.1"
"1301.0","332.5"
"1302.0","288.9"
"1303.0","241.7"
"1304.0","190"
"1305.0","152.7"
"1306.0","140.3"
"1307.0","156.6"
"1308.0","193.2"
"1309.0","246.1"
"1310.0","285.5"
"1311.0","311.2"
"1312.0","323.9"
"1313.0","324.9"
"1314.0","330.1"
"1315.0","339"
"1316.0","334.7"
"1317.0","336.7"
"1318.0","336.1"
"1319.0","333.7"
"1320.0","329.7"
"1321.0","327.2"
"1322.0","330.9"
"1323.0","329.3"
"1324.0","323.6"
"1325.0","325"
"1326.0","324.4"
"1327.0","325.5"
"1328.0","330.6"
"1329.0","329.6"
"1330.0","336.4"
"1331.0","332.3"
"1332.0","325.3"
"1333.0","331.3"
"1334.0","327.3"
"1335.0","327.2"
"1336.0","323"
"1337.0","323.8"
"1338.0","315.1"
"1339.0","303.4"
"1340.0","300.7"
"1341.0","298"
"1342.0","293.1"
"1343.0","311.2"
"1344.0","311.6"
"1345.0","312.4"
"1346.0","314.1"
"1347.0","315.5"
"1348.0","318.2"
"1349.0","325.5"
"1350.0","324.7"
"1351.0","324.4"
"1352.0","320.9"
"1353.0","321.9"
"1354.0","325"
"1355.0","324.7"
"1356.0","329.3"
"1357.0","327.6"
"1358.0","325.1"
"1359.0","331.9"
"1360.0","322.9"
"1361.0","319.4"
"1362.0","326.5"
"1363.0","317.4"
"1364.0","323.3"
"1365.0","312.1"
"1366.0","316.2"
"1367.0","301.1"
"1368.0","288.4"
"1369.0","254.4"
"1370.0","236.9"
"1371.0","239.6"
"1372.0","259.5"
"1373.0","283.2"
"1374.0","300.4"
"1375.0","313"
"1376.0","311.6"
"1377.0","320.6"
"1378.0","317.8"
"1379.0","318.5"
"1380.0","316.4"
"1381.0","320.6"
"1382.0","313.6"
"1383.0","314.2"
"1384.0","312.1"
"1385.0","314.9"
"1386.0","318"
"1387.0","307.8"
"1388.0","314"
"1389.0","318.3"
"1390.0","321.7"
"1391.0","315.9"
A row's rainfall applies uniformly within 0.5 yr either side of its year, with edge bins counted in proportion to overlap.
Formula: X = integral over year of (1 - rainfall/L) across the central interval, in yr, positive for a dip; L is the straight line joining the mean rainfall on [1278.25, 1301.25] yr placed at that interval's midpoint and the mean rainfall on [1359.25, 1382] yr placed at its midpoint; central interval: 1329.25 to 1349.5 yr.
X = 1.0 yr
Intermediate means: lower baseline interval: 385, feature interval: 317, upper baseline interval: 302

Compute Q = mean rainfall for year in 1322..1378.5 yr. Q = 314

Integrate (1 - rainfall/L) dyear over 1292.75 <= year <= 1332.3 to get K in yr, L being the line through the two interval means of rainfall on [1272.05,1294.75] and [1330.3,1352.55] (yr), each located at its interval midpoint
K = 4.6 yr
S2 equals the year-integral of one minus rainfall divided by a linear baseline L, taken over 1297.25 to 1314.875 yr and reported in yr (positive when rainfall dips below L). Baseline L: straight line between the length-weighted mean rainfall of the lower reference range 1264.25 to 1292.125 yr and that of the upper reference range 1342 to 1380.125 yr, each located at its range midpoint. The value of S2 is 4.0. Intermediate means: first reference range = 378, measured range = 274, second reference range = 309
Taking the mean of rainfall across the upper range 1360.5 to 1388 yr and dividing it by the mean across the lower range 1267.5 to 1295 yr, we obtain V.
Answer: 0.8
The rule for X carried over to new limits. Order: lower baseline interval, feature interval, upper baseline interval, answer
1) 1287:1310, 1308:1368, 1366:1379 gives -3.7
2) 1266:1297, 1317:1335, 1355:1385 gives 0.7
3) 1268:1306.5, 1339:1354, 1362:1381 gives 0.1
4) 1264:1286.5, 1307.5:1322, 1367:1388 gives 1.4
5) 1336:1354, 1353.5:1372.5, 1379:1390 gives 0.6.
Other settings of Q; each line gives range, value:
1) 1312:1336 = 330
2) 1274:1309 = 344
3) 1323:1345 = 320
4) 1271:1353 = 332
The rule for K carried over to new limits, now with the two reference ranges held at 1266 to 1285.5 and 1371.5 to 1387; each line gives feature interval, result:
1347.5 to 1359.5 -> 0.0 yr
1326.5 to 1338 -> 0.4 yr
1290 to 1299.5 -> -0.5 yr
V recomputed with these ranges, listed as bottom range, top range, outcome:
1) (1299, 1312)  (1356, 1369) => 1.27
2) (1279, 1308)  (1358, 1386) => 0.89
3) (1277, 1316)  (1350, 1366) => 0.96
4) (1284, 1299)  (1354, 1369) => 0.82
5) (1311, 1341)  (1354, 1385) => 0.94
